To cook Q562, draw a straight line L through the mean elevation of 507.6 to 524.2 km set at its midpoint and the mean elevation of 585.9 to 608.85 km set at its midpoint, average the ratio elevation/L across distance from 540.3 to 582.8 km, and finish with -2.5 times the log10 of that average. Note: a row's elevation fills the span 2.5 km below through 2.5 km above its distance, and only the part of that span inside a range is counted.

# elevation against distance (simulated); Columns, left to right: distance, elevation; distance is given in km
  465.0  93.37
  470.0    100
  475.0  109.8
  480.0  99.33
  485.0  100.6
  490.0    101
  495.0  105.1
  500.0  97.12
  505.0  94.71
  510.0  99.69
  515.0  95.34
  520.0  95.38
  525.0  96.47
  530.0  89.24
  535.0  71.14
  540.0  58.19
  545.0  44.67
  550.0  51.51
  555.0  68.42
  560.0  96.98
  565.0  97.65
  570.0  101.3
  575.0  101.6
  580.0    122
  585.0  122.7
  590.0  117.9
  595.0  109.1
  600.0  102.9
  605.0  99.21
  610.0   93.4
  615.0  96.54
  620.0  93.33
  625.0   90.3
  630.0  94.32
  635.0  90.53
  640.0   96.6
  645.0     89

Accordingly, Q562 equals 0.22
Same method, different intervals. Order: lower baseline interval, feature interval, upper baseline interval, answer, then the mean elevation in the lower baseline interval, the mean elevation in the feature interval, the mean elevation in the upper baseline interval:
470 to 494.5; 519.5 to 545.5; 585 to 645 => 0.30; 103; 76.7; 99.2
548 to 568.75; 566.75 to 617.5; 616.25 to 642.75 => -0.23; 80.7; 107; 93.1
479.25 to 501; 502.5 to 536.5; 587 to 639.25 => 0.09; 101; 92.3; 98.9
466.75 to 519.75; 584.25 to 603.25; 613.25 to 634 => -0.18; 100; 112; 93.3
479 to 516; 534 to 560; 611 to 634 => 0.49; 99.3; 61.7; 93.4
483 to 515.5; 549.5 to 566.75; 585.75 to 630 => 0.23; 99.3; 81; 101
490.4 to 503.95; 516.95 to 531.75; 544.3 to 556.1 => -0.22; 100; 94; 54.8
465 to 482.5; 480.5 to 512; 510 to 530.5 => -0.01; 102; 99.7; 95.3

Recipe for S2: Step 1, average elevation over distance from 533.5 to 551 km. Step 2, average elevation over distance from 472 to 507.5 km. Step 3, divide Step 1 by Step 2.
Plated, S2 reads 0.55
